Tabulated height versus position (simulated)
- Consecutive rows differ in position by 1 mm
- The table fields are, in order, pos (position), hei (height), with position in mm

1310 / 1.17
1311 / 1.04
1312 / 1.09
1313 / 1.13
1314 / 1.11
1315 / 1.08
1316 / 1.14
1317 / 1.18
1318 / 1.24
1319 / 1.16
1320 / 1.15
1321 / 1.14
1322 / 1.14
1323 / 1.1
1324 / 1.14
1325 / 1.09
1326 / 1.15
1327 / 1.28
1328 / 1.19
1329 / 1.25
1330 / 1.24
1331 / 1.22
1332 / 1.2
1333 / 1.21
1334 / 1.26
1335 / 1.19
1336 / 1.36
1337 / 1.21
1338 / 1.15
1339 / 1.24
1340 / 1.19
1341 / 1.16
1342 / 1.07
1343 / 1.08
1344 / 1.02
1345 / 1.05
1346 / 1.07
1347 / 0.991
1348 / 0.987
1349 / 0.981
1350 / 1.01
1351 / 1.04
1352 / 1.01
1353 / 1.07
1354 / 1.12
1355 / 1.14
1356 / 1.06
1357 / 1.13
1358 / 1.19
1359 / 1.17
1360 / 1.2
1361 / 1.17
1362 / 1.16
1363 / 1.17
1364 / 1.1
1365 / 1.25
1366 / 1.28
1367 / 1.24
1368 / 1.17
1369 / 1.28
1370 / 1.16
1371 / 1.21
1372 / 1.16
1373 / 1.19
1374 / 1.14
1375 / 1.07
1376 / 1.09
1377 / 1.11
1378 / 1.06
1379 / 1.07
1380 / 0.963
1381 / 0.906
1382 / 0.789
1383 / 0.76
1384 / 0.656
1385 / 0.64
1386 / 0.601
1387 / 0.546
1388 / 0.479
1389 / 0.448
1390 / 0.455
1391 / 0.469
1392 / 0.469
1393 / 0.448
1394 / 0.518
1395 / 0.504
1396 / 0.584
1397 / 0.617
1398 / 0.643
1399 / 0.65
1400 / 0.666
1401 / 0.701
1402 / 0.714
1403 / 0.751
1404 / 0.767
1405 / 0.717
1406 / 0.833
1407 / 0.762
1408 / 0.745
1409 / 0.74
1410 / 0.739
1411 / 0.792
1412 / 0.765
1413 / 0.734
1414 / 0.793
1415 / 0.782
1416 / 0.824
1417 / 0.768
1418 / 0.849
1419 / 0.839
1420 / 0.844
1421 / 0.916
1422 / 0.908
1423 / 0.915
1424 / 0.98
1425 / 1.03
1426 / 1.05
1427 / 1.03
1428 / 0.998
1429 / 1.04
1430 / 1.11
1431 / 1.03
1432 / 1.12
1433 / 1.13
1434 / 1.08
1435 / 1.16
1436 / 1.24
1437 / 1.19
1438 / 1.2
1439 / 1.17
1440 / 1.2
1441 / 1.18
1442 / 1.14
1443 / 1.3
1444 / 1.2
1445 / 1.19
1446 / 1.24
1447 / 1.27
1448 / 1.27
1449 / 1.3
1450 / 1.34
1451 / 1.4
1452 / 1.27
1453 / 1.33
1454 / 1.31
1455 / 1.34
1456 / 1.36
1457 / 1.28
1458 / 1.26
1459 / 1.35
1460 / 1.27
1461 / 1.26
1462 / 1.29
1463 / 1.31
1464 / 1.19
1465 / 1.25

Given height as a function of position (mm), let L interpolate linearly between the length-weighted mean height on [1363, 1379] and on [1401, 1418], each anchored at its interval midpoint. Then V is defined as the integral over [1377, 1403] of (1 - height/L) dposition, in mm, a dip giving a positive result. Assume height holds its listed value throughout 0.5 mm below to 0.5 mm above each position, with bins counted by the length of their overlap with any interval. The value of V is 8.2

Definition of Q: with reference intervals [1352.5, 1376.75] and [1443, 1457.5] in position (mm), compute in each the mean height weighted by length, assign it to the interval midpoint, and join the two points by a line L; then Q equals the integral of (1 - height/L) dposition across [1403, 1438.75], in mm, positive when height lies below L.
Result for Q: 9.3 mm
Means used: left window 1.16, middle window 0.926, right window 1.29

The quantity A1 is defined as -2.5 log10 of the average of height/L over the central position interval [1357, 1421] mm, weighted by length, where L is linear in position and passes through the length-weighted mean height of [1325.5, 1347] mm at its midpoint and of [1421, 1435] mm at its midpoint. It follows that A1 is 0.268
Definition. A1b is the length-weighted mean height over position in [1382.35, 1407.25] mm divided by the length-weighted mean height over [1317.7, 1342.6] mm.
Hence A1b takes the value 0.5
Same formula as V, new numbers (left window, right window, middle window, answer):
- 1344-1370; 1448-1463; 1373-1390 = 4.9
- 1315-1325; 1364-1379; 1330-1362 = 0.8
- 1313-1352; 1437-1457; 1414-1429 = 4.0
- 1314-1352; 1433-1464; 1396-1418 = 8.6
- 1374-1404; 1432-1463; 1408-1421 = 2.1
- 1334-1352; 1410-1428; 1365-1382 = -1.9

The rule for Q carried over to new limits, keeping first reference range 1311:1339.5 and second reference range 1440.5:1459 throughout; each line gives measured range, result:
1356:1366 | 0.3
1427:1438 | 1.3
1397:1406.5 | 4.1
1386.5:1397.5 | 6.5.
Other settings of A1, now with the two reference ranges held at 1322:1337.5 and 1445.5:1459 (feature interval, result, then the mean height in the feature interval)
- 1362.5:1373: 0.031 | 1.2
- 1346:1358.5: 0.154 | 1.06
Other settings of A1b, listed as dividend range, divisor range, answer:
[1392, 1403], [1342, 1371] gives 0.54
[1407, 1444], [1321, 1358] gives 0.87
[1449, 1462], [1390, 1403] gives 2.25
